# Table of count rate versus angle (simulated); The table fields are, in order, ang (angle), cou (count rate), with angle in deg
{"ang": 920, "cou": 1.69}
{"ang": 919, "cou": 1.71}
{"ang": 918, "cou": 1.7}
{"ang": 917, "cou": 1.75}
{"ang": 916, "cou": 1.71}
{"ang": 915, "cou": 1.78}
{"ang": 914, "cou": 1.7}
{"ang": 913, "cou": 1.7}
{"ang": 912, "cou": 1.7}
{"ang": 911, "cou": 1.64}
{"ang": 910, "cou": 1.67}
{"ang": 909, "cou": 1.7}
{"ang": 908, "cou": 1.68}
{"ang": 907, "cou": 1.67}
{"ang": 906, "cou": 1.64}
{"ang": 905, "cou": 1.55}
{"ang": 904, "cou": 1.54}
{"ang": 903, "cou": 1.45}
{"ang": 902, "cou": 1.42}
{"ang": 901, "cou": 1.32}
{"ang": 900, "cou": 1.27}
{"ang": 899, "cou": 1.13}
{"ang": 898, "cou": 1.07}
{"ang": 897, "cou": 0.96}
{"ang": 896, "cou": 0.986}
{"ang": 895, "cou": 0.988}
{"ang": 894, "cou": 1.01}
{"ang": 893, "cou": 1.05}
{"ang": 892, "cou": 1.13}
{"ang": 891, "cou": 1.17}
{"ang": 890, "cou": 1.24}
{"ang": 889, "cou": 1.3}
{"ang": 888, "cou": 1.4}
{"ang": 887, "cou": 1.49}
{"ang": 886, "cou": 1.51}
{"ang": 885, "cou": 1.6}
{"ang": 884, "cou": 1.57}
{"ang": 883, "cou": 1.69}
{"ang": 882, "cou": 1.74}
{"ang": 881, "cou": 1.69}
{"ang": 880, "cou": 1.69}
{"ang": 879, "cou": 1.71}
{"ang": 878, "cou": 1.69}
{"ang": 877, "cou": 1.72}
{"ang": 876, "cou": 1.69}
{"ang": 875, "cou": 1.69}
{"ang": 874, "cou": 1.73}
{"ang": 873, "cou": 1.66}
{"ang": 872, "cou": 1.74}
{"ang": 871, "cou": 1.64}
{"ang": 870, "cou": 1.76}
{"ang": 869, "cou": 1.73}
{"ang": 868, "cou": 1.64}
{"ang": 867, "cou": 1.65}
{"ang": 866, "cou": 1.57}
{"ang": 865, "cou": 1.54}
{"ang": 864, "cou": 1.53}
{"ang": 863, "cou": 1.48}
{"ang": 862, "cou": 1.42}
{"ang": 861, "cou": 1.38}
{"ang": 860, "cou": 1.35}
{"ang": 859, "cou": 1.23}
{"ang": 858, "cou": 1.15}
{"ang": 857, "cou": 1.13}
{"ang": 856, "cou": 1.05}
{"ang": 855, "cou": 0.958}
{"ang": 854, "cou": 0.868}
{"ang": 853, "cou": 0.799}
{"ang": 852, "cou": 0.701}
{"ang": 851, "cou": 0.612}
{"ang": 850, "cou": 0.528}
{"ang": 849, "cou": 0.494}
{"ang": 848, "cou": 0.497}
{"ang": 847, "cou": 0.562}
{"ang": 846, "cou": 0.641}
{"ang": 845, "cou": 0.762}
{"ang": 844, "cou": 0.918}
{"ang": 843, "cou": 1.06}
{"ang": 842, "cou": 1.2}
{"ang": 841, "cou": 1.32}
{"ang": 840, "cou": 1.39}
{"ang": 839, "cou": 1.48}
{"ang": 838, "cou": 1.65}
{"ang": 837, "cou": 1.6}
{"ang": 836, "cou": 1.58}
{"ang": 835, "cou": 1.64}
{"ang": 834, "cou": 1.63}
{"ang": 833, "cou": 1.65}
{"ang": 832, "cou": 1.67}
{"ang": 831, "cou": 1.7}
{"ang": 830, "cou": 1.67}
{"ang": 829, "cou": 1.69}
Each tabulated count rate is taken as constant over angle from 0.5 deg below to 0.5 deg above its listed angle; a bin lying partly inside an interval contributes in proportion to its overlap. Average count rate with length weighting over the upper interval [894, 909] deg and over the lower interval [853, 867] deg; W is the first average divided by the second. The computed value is 1.05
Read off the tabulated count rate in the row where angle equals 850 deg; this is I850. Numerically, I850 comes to 0.528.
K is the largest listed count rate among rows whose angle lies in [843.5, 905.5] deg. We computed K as 1.76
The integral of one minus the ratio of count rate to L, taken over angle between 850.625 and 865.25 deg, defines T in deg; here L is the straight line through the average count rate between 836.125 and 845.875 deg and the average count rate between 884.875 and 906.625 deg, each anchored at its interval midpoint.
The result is 1.4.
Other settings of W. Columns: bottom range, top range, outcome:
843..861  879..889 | 1.85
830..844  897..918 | 1.04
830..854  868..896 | 1.33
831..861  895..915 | 1.30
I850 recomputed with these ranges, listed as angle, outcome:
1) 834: 1.63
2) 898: 1.07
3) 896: 0.986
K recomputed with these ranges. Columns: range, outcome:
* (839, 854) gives 1.48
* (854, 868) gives 1.65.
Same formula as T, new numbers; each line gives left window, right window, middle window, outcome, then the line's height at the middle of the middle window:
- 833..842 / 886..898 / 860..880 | -4.83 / 1.31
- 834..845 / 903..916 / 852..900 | 3.88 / 1.52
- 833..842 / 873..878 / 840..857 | 7.95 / 1.58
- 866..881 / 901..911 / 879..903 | 4.42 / 1.63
